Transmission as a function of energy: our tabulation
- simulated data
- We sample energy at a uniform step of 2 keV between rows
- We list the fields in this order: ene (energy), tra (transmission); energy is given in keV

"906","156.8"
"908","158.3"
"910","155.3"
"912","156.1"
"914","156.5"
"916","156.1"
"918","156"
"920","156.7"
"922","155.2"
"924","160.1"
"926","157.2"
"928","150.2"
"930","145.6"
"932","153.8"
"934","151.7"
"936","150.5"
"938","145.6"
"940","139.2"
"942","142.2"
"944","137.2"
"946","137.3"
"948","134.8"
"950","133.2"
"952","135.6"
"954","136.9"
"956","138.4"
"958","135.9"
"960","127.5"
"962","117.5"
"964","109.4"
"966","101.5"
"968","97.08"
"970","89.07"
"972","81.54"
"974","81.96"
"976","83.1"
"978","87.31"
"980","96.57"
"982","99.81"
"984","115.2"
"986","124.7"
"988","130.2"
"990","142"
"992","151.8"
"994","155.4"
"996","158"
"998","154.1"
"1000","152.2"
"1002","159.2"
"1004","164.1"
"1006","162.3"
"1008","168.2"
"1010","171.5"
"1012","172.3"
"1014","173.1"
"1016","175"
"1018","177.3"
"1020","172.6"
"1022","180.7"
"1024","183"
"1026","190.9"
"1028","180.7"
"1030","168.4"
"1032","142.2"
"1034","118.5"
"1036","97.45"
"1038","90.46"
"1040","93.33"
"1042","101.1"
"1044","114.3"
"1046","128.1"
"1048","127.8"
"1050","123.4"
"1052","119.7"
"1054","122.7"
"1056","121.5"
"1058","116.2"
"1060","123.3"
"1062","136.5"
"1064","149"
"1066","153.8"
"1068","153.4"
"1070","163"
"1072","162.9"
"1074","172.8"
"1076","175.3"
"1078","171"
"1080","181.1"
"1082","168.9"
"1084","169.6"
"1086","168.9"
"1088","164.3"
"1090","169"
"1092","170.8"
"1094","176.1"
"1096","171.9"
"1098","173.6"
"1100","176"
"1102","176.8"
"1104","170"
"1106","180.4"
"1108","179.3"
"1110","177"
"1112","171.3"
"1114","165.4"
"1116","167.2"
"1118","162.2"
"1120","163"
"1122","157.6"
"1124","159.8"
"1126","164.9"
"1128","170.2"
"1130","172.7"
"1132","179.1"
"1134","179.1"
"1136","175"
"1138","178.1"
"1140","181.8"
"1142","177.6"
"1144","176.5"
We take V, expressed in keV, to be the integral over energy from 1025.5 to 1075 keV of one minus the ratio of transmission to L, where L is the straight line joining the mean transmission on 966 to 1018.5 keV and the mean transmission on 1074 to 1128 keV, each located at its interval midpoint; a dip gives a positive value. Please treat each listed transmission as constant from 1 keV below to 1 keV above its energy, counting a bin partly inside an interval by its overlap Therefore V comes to 6.2 keV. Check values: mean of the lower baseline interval 134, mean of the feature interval 134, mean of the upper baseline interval 170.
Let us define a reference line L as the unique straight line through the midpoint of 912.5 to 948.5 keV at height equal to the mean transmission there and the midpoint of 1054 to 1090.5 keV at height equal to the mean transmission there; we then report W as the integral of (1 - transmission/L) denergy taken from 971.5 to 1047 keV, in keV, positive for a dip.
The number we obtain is 6.5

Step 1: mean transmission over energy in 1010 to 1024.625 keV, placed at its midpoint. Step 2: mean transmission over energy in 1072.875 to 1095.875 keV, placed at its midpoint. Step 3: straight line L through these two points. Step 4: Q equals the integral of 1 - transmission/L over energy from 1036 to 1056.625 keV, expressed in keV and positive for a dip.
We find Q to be 7.19 keV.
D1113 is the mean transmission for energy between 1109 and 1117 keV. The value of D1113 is 170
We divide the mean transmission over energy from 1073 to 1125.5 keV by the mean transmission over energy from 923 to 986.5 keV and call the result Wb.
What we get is 1.4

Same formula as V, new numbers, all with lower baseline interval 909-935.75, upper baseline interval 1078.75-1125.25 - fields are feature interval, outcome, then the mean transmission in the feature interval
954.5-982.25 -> 9.53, 104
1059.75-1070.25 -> 1.27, 147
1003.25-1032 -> -1.82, 173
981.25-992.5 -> 2.35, 127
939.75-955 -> 1.93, 137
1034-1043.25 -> 3.72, 98.6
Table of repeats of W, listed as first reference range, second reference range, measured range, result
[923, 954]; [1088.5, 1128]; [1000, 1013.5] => -0.9 keV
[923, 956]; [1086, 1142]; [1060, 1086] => 0.5 keV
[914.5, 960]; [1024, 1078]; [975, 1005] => 2.2 keV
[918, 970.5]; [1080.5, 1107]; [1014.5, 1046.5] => 2.3 keV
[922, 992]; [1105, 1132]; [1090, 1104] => -0.9 keV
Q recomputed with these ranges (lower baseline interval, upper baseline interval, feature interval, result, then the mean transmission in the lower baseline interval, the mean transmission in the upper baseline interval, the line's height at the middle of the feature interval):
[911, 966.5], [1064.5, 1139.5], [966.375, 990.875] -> 7.7 keV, 142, 170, 149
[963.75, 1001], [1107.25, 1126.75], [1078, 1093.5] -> -1.6 keV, 117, 167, 155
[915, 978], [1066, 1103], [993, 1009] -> -1.4 keV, 131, 170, 147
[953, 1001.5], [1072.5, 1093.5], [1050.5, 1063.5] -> 2.8 keV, 120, 171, 158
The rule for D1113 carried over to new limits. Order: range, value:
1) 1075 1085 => 173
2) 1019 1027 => 182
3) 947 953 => 135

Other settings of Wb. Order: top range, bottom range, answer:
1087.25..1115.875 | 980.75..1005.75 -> 1.21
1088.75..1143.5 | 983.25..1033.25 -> 1.07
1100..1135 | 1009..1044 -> 1.13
